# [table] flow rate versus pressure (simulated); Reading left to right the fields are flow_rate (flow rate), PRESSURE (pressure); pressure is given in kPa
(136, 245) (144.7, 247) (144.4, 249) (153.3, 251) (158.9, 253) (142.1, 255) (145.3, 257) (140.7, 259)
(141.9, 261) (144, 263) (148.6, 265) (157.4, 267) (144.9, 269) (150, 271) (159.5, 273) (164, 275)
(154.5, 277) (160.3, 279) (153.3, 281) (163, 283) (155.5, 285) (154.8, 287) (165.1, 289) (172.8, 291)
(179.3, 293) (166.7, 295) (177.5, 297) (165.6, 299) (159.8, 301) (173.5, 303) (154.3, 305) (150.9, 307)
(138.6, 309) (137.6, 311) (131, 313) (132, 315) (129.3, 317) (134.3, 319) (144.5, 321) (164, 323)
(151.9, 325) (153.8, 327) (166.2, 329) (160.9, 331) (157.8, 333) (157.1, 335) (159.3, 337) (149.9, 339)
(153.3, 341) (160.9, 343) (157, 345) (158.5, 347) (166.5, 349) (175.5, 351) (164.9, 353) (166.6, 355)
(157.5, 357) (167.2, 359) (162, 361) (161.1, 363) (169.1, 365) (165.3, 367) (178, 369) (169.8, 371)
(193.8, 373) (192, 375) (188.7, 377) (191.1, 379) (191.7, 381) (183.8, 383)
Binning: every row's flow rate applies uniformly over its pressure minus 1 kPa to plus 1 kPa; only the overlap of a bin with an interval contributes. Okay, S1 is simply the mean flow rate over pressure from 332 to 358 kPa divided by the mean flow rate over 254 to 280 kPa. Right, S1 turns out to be 1.07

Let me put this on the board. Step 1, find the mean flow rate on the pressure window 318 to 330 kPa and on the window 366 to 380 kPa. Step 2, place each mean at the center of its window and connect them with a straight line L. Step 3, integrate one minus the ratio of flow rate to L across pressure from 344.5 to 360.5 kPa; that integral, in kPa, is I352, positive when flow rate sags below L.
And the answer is 0.5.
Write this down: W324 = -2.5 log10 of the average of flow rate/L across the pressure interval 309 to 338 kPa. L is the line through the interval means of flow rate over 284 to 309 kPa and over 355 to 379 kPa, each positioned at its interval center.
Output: 0.133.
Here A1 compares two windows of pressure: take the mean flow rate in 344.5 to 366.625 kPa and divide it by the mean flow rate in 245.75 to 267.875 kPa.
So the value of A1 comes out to 1.12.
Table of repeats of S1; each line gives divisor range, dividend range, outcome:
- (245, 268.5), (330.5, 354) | 1.09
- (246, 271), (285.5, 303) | 1.14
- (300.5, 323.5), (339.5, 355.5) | 1.12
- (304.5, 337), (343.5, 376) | 1.14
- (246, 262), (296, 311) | 1.08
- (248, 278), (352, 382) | 1.16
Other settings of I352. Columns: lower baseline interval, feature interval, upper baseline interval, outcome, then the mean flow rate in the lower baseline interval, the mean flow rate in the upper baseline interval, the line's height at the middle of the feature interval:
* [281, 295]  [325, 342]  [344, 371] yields 0.8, 164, 165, 165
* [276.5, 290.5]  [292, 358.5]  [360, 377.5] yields 4.1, 159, 175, 167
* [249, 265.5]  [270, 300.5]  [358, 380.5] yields -1.7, 147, 177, 154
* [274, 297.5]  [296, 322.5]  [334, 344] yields 1.9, 164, 156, 160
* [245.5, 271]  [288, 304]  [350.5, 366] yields -1.7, 147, 165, 154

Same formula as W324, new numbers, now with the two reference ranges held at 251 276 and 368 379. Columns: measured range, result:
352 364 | 0.11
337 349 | 0.12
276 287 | -0.01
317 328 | 0.14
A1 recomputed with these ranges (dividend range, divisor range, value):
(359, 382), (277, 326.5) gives 1.15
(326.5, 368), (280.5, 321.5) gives 1.05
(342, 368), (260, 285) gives 1.07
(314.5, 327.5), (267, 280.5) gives 0.93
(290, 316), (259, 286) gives 1.02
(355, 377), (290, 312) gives 1.07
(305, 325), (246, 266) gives 0.97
